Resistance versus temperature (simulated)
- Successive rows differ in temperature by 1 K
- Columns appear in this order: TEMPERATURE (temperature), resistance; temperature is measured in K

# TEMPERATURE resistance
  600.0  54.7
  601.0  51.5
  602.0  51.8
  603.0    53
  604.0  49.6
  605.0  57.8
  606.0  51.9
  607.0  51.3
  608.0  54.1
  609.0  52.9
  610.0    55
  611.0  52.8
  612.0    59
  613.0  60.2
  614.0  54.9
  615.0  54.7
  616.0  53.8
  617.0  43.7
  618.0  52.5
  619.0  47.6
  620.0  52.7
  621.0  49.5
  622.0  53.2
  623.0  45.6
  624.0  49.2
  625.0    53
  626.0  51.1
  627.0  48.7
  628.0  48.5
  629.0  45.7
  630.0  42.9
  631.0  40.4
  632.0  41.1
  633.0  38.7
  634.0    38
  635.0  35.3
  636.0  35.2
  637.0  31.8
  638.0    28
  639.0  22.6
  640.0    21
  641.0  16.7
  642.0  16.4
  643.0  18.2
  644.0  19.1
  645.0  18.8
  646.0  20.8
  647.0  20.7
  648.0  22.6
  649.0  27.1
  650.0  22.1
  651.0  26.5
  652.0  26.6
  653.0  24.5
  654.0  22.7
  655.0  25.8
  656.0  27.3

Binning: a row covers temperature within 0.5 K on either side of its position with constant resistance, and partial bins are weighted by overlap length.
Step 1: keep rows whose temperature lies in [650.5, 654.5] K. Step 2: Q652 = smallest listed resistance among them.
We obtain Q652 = 22.7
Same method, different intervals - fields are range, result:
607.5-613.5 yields 52.8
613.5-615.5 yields 54.7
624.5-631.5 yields 40.4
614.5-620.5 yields 43.7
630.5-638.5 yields 28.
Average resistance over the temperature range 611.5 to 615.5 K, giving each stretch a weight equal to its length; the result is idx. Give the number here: 57.2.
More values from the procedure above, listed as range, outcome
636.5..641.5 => 24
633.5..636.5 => 36.2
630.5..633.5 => 40.1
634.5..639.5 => 30.6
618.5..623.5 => 49.7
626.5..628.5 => 48.6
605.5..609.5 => 52.5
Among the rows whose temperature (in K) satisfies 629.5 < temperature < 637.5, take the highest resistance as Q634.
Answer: 42.9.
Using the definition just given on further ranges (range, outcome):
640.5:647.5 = 20.8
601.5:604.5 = 53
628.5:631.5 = 45.7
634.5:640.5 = 35.3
